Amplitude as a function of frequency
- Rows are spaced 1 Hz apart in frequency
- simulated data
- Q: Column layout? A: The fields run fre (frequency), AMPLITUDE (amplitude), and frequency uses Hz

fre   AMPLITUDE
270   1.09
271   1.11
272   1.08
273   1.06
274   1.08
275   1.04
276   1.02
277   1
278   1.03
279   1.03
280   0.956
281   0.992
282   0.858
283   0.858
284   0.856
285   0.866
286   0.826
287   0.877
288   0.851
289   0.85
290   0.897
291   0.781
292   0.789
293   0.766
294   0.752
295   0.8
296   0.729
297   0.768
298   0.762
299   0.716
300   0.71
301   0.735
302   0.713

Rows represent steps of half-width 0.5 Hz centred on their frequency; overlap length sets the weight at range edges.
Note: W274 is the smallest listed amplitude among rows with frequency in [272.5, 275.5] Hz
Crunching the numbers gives 1.04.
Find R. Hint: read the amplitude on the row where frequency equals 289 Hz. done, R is 0.85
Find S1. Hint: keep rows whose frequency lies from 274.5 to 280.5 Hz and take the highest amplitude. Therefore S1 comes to 1.04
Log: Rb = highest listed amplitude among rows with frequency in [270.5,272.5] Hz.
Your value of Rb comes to 1.11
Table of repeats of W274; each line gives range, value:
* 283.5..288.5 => 0.826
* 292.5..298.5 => 0.729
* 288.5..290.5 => 0.85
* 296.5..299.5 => 0.716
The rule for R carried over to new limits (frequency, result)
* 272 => 1.08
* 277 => 1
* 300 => 0.71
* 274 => 1.08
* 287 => 0.877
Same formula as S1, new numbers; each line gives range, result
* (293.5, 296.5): 0.8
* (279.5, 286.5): 0.992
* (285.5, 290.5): 0.897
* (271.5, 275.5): 1.08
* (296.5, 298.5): 0.768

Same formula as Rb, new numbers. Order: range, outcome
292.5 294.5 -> 0.766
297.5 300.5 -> 0.762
